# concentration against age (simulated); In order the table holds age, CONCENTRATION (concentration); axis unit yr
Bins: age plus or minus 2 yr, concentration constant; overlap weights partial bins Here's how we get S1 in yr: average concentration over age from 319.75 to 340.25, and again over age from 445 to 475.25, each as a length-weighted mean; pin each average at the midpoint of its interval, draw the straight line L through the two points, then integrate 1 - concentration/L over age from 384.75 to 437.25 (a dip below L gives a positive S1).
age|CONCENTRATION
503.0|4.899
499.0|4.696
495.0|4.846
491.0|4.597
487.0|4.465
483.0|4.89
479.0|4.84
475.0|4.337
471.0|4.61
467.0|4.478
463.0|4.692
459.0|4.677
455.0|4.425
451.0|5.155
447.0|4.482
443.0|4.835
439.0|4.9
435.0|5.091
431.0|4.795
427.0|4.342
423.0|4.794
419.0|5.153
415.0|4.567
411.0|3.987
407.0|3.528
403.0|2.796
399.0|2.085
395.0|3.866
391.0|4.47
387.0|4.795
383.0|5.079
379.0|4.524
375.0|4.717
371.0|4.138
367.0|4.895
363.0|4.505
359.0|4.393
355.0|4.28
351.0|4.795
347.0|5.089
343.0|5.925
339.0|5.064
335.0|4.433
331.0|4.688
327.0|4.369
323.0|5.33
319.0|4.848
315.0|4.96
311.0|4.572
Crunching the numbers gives 5.55 yr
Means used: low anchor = 4.77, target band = 4.18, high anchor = 4.62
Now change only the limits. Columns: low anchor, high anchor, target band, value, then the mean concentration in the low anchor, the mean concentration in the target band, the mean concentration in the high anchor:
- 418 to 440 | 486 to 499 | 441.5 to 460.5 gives 0.2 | 4.83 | 4.71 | 4.66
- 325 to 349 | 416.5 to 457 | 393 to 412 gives 6.4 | 4.93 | 3.21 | 4.79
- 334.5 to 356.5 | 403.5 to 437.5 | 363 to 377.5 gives 0.7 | 4.98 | 4.57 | 4.46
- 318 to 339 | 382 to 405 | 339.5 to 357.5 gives -2.2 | 4.76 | 5.01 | 3.79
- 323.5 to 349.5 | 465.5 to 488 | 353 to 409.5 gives 8.1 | 4.95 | 4.15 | 4.61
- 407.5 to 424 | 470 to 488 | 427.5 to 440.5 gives -0.9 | 4.52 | 4.86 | 4.64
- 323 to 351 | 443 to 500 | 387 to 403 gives 4.2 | 4.95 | 3.55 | 4.66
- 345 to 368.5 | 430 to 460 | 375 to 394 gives 0.1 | 4.65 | 4.67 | 4.8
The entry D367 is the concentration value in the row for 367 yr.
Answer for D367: 4.895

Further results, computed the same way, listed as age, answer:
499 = 4.696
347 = 5.089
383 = 5.079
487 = 4.465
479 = 4.84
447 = 4.482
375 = 4.717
